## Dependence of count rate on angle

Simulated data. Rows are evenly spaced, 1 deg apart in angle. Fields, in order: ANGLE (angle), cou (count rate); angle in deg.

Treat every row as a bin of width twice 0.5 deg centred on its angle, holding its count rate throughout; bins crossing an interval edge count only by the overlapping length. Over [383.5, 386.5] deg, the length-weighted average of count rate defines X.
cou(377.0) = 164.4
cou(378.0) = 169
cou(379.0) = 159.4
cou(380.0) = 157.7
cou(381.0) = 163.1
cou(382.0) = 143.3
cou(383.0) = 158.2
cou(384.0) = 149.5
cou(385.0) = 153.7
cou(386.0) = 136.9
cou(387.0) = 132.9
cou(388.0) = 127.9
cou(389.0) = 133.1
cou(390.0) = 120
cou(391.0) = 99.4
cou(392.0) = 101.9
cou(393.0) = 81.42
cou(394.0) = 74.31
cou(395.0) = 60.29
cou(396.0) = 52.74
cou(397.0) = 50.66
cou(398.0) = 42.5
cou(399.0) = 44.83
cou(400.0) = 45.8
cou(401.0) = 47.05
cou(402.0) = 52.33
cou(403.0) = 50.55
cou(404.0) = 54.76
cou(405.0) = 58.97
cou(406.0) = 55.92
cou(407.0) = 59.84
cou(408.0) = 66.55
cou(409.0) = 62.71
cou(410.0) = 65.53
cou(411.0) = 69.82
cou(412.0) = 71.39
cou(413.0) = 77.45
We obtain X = 147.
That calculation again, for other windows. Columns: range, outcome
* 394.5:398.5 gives 51.5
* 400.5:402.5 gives 49.7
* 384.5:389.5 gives 137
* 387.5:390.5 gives 127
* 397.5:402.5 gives 46.5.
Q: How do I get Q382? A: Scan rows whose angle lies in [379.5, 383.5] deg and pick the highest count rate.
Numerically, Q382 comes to 163.1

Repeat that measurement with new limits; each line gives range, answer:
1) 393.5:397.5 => 74.31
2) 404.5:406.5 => 58.97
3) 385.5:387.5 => 136.9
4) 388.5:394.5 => 133.1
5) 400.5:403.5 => 52.33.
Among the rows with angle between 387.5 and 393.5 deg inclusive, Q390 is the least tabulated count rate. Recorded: 81.42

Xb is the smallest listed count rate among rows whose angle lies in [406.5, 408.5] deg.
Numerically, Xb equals 59.84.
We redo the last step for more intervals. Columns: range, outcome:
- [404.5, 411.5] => 55.92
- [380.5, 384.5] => 143.3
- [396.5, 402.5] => 42.5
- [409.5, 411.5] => 65.53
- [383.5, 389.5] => 127.9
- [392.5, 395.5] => 60.29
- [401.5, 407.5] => 50.55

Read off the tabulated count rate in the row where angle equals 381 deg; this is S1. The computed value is 163.1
